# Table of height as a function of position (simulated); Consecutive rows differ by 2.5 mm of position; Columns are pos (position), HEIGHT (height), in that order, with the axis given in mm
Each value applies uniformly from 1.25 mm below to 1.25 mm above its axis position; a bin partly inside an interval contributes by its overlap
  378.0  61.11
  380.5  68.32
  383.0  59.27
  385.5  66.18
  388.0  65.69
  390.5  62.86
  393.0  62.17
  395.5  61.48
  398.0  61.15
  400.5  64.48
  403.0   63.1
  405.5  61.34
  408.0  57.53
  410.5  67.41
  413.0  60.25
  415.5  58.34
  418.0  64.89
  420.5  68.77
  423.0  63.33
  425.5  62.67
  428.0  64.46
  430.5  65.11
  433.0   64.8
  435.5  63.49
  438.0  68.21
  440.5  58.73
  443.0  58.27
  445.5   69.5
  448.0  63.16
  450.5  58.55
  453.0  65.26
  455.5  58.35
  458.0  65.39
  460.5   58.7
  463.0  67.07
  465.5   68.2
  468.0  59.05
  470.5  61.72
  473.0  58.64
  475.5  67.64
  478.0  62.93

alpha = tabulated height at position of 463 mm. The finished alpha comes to 67.07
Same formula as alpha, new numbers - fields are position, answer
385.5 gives 66.18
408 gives 57.53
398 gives 61.15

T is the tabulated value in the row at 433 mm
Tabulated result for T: 64.8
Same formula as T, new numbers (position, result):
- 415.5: 58.34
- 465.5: 68.2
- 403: 63.1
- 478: 62.93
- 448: 63.16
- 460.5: 58.7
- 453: 65.26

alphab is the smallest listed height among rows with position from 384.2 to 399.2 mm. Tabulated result 61.15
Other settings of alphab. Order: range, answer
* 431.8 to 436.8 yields 63.49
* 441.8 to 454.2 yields 58.27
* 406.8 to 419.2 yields 57.53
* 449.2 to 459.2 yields 58.35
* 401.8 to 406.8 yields 61.34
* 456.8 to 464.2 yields 58.7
